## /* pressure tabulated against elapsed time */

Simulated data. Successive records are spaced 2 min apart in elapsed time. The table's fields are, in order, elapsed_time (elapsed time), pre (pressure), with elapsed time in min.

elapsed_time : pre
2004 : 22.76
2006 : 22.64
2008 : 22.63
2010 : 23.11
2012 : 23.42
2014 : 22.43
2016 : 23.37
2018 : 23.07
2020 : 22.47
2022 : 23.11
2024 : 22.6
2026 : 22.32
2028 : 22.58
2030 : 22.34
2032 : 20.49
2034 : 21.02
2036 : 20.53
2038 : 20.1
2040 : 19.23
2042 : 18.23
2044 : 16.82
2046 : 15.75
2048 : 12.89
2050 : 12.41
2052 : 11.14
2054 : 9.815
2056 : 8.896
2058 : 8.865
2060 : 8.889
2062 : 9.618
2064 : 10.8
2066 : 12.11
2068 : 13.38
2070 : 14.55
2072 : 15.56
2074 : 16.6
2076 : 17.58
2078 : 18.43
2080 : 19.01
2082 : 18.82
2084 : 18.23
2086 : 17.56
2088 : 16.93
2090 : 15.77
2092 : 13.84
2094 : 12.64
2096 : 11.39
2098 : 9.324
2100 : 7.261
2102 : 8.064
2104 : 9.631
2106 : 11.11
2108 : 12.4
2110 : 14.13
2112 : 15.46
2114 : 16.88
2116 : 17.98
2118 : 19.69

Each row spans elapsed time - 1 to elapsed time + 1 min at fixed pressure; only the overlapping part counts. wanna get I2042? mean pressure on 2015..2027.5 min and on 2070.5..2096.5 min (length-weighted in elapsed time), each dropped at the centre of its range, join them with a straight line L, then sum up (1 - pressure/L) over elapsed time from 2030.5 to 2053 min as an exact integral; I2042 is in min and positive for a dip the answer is 3.8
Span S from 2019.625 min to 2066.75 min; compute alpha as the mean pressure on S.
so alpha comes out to 16.3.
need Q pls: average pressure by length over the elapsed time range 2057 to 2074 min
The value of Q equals 12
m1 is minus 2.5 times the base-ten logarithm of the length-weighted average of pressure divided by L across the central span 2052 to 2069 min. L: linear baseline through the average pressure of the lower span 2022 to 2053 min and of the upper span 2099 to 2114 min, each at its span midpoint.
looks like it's 0.49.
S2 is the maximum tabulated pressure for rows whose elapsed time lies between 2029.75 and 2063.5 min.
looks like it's 22.34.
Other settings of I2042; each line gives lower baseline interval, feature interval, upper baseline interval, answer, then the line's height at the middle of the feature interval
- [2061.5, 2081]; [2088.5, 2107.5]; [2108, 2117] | 5.2 min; 15.4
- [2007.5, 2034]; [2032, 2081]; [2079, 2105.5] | 8.8 min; 18.1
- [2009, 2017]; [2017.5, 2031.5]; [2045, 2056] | -2.1 min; 19.7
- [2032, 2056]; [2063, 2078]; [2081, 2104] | -0.1 min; 14.6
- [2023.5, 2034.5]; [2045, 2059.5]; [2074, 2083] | 6.4 min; 20.2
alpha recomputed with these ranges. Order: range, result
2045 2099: 13.7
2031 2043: 19.9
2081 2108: 13.1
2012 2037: 22.2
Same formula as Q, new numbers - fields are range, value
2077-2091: 17.8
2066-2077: 15.2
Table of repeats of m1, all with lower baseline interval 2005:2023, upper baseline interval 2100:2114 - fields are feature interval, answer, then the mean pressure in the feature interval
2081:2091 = -0.213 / 17.5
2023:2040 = -0.027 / 21.4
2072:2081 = -0.144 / 17.6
